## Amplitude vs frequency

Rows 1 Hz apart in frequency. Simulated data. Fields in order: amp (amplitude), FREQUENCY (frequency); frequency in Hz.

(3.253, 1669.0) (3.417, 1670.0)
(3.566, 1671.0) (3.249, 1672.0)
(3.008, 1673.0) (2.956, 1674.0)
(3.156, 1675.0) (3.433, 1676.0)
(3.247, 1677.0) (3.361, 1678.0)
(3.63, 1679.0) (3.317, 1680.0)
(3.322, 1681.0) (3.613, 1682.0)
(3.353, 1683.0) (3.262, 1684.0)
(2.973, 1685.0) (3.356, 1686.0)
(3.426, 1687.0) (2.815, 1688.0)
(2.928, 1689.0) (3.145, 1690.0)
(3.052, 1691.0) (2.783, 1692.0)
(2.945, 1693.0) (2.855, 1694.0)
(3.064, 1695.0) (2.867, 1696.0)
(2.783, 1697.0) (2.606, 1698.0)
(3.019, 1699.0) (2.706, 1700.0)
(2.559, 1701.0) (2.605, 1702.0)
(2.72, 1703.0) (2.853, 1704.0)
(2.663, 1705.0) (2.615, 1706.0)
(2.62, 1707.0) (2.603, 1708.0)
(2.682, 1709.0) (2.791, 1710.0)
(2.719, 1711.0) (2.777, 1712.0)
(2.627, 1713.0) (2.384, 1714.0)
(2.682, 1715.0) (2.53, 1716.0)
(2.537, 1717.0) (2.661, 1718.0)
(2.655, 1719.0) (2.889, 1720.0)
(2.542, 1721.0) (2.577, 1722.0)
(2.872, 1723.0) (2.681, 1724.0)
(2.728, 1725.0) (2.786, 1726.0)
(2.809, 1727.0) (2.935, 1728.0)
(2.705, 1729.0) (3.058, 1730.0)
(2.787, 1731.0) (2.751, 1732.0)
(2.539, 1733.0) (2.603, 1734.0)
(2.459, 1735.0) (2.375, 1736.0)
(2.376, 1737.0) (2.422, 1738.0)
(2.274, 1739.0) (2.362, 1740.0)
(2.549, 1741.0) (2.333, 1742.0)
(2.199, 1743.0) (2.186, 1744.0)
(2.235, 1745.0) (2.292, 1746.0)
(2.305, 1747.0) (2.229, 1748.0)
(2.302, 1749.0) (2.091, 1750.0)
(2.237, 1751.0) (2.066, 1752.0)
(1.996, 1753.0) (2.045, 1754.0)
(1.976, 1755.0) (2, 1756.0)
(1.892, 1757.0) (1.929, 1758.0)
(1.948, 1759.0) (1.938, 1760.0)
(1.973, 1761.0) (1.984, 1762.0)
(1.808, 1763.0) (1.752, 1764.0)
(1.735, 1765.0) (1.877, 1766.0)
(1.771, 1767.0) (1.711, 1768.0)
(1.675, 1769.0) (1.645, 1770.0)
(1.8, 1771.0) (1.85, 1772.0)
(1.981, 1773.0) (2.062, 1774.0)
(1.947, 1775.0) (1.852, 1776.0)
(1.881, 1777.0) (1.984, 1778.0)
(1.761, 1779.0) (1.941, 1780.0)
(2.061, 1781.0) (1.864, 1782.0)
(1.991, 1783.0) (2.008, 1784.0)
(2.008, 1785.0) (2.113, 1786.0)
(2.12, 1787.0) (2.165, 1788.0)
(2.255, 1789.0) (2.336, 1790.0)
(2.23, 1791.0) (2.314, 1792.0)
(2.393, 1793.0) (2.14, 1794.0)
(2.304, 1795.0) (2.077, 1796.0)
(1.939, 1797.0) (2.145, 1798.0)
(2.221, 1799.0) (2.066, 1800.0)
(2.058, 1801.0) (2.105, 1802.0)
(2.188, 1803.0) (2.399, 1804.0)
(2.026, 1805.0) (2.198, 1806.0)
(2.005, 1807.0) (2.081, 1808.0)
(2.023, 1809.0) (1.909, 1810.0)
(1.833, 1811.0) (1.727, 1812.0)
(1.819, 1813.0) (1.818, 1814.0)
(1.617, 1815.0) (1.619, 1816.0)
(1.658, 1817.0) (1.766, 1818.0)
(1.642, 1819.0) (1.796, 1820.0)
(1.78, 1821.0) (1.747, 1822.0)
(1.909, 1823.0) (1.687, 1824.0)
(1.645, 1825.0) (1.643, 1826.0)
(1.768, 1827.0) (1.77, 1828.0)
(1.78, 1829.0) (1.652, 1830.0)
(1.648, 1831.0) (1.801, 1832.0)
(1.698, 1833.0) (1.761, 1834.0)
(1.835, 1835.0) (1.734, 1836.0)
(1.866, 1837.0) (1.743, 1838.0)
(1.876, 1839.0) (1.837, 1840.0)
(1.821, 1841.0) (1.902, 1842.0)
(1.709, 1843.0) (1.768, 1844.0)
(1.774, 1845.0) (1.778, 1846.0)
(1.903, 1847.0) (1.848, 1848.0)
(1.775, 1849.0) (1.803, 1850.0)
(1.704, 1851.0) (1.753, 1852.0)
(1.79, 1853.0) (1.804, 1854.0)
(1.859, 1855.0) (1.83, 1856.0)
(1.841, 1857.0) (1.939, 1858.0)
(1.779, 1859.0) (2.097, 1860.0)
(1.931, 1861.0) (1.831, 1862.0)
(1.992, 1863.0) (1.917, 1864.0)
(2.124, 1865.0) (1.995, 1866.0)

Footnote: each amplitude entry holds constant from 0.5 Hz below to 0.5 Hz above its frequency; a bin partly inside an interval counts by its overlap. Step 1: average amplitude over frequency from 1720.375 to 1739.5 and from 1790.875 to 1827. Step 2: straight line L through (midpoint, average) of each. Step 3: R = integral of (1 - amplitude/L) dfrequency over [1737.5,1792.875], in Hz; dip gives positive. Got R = 6.9 Hz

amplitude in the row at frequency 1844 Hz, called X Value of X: 1.768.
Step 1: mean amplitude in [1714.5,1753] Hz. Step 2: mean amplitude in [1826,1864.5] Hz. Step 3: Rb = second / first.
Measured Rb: 0.7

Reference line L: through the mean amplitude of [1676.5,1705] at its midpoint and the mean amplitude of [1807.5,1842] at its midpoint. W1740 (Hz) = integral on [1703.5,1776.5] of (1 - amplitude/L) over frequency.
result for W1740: 7.2 Hz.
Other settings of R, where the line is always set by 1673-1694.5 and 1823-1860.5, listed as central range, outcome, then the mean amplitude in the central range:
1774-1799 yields 2.13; 2.08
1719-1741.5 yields 1.09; 2.64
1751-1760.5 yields 2.08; 1.99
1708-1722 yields 1.25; 2.65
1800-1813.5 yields 0.46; 2.03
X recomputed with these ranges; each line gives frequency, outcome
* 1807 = 2.005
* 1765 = 1.735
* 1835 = 1.835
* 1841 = 1.821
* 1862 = 1.831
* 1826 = 1.643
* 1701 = 2.559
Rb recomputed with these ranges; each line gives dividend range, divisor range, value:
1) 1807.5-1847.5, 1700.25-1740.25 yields 0.67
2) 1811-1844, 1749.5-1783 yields 0.92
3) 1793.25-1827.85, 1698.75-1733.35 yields 0.71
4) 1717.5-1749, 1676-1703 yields 0.83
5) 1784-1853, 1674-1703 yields 0.62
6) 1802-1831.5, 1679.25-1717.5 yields 0.64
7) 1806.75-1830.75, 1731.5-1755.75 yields 0.77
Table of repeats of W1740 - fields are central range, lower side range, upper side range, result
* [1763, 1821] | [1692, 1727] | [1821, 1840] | 2.4 Hz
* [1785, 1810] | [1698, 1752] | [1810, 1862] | -1.2 Hz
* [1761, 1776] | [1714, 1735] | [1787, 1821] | 3.2 Hz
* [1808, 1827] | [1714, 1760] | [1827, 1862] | 1.9 Hz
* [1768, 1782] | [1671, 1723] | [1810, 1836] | 2.0 Hz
